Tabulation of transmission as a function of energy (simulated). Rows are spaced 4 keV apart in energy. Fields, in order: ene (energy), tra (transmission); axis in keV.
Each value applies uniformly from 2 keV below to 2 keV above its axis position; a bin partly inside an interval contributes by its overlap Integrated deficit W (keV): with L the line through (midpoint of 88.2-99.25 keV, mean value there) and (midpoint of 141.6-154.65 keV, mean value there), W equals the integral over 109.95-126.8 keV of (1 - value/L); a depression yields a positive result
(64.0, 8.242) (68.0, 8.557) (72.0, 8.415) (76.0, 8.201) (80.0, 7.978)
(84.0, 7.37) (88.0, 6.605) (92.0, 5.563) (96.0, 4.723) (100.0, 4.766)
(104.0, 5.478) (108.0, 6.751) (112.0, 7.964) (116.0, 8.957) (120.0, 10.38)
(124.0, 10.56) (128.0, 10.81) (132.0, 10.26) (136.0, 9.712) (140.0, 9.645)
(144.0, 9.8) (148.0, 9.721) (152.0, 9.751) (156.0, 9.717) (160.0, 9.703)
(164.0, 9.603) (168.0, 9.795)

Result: -4.9 keV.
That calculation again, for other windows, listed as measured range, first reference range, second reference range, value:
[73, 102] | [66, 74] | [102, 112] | 4.1 keV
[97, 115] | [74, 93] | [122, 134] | 5.3 keV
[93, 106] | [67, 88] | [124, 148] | 5.5 keV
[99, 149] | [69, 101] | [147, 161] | -2.2 keV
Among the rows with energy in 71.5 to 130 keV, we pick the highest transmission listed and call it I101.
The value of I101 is 10.81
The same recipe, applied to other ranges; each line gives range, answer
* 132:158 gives 10.26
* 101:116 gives 8.957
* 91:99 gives 5.563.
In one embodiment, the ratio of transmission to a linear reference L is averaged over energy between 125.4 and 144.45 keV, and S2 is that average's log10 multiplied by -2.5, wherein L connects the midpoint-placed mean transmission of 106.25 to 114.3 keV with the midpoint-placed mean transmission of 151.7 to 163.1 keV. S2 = -0.17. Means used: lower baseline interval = 7.44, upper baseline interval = 9.71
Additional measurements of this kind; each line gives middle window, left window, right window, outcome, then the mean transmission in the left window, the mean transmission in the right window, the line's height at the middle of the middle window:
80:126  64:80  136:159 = 0.23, 8.32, 9.72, 8.9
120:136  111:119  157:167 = -0.16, 8.76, 9.67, 9.01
